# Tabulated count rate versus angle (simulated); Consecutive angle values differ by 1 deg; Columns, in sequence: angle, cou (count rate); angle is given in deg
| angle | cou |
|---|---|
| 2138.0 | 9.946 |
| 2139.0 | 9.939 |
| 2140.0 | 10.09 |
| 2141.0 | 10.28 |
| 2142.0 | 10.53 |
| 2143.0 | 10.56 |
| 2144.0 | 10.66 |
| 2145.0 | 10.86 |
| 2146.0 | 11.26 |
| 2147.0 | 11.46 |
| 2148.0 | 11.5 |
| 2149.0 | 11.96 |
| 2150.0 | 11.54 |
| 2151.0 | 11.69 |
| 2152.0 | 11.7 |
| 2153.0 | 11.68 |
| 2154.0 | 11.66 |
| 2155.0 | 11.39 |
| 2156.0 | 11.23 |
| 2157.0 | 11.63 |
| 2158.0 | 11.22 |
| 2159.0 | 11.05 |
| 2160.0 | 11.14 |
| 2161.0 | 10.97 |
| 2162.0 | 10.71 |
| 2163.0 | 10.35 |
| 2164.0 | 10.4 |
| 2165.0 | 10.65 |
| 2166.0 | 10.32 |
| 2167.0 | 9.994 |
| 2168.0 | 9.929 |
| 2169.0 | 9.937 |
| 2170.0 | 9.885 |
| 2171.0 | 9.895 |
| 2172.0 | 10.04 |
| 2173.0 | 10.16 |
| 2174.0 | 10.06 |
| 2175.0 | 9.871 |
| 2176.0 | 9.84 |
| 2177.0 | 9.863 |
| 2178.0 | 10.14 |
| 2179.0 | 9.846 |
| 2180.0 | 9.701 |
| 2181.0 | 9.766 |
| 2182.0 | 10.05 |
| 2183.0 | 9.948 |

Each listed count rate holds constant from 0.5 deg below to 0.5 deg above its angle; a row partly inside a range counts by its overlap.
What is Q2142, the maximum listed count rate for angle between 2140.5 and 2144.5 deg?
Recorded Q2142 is 10.66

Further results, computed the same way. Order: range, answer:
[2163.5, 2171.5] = 10.65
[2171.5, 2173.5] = 10.16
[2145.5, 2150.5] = 11.96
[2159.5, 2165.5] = 11.14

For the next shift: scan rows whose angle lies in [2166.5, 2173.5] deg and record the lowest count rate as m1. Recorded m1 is 9.885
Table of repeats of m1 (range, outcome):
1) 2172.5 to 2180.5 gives 9.701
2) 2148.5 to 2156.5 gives 11.23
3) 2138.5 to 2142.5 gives 9.939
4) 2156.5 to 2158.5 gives 11.22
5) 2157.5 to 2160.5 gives 11.05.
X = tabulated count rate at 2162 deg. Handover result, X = 10.71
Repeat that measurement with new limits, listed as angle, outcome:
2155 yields 11.39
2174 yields 10.06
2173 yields 10.16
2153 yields 11.68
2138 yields 9.946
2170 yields 9.885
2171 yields 9.895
